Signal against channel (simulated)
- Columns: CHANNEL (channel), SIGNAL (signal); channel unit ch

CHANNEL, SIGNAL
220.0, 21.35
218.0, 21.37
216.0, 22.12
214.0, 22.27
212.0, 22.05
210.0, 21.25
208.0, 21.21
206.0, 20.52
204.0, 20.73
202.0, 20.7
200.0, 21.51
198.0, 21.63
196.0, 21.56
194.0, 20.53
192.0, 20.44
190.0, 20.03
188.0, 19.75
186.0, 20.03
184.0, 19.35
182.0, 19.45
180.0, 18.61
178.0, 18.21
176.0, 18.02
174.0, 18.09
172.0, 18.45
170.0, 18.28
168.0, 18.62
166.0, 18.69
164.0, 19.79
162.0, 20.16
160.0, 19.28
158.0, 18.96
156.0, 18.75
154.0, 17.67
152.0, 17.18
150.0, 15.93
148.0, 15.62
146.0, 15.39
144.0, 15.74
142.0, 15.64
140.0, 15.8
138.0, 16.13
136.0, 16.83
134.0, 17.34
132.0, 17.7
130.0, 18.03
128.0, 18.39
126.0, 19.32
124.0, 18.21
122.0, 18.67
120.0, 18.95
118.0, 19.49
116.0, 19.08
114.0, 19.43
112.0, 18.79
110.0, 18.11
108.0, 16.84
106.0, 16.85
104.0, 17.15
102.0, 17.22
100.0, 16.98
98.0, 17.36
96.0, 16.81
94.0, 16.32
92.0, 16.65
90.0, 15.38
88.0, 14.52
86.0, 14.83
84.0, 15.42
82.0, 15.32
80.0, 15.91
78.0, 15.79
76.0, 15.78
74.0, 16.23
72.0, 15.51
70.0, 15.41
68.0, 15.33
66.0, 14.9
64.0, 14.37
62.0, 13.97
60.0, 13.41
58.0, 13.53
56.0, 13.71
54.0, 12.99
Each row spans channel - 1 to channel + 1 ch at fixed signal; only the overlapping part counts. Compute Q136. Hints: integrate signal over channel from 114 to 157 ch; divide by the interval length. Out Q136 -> 17.5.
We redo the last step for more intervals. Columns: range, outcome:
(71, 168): 17.2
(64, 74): 15.3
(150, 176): 18.5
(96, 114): 17.5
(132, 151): 16.1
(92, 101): 16.8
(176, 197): 19.7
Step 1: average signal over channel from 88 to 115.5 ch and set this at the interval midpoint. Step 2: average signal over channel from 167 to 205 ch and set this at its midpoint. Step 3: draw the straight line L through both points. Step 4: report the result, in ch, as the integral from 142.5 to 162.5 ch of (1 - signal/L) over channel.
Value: 1.4 ch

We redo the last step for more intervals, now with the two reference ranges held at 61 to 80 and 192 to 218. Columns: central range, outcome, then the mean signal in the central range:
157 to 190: 1.5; 19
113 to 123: -1.0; 19.1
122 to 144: 0.9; 17.3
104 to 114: -0.4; 17.8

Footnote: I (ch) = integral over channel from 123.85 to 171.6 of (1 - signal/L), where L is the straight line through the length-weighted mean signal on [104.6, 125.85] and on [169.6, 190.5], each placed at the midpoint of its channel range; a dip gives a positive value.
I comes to 2.7 ch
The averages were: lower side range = 18.5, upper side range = 18.9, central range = 17.6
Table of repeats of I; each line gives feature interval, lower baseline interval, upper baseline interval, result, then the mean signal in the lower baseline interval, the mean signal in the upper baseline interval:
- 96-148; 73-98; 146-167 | -1.8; 15.8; 18.1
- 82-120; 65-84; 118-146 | -1.4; 15.6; 17.4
